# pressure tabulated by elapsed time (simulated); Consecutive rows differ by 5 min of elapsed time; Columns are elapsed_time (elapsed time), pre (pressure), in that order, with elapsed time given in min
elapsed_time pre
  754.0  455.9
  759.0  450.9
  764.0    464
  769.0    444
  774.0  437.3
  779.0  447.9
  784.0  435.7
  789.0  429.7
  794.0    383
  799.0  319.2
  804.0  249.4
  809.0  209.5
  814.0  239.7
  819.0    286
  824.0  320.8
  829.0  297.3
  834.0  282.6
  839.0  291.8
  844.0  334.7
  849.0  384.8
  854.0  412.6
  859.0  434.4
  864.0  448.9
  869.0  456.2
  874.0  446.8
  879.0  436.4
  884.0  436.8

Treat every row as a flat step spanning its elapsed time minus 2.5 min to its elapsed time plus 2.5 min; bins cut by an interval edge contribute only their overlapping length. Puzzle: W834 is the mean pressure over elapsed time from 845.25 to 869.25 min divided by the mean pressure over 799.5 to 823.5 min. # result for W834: 1.62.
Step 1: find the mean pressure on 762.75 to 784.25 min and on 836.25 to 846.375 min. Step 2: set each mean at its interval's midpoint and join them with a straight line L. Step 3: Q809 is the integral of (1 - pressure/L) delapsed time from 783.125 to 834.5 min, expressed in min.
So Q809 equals 9.0 min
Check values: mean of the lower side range 446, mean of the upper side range 312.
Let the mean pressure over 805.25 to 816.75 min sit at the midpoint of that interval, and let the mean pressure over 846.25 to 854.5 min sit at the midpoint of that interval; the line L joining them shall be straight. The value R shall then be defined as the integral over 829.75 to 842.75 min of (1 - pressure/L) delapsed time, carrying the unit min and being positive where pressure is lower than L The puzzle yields 1.6 min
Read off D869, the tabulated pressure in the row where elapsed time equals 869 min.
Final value 456.2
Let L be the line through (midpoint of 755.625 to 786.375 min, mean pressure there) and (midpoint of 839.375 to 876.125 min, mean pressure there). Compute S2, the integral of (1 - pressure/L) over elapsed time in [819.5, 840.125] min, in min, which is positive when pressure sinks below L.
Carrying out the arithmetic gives 6.1 min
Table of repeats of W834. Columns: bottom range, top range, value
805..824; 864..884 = 1.74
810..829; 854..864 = 1.55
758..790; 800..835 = 0.61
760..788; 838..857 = 0.82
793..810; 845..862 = 1.40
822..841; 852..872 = 1.47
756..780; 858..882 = 0.99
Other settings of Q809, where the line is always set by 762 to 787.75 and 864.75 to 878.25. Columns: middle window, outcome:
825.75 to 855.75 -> 7.8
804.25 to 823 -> 8.2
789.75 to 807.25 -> 4.8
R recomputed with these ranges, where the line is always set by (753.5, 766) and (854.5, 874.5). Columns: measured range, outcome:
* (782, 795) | 0.97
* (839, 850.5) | 2.65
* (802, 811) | 4.42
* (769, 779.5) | 0.30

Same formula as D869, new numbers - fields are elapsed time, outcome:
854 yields 412.6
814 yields 239.7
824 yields 320.8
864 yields 448.9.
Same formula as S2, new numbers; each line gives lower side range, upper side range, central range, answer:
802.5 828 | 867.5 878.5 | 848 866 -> -1.1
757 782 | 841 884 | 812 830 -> 6.1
